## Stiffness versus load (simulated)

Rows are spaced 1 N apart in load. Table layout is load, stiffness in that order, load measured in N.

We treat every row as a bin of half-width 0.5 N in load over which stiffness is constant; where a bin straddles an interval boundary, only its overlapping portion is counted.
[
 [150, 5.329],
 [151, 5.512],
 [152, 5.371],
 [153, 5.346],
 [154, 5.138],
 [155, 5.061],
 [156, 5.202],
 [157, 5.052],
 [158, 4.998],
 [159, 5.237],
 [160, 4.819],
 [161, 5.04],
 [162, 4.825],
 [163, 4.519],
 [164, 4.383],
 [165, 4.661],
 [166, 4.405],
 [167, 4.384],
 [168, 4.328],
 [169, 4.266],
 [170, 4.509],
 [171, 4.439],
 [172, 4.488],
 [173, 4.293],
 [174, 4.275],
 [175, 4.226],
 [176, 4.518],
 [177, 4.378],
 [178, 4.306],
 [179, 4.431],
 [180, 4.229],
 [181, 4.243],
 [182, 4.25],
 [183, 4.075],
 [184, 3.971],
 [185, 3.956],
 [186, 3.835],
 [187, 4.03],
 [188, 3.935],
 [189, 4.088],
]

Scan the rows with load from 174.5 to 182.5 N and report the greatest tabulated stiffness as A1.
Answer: 4.518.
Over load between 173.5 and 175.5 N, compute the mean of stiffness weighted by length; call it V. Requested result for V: 4.25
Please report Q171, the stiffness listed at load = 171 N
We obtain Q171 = 4.439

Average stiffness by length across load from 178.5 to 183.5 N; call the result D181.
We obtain 4.25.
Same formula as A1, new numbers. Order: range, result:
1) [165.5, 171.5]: 4.509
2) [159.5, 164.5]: 5.04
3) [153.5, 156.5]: 5.202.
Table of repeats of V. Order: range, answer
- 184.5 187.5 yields 3.94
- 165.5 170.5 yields 4.38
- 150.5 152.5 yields 5.44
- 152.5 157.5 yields 5.16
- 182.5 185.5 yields 4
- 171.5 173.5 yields 4.39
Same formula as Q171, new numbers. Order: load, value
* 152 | 5.371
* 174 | 4.275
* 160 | 4.819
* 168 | 4.328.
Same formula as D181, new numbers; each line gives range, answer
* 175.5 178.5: 4.4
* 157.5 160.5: 5.02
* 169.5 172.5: 4.48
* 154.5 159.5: 5.11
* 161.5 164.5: 4.58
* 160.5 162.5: 4.93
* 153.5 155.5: 5.1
